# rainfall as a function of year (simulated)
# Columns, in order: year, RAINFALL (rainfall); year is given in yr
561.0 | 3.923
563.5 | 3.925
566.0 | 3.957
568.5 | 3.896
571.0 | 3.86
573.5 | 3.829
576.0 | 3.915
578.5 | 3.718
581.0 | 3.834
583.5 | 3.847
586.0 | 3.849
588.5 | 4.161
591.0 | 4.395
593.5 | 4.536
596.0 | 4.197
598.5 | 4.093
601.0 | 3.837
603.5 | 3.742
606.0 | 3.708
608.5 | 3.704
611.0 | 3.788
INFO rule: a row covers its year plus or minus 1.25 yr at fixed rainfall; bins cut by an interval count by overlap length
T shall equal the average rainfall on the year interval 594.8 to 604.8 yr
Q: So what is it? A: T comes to 3.96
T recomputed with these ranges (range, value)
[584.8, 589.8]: 4.01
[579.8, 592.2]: 4.02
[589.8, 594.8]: 4.46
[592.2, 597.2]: 4.37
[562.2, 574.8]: 3.89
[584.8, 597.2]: 4.23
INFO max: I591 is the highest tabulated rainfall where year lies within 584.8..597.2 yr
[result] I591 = 4.536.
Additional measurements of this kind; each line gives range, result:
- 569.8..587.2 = 3.915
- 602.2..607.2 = 3.742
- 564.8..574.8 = 3.957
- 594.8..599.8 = 4.197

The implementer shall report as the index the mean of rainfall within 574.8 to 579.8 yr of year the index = 3.82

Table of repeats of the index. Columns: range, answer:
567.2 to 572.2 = 3.88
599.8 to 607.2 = 3.76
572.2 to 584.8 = 3.83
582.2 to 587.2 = 3.85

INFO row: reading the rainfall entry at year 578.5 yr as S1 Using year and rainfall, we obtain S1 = 3.718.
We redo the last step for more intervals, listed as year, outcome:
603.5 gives 3.742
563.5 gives 3.925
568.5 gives 3.896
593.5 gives 4.536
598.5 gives 4.093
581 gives 3.834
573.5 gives 3.829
